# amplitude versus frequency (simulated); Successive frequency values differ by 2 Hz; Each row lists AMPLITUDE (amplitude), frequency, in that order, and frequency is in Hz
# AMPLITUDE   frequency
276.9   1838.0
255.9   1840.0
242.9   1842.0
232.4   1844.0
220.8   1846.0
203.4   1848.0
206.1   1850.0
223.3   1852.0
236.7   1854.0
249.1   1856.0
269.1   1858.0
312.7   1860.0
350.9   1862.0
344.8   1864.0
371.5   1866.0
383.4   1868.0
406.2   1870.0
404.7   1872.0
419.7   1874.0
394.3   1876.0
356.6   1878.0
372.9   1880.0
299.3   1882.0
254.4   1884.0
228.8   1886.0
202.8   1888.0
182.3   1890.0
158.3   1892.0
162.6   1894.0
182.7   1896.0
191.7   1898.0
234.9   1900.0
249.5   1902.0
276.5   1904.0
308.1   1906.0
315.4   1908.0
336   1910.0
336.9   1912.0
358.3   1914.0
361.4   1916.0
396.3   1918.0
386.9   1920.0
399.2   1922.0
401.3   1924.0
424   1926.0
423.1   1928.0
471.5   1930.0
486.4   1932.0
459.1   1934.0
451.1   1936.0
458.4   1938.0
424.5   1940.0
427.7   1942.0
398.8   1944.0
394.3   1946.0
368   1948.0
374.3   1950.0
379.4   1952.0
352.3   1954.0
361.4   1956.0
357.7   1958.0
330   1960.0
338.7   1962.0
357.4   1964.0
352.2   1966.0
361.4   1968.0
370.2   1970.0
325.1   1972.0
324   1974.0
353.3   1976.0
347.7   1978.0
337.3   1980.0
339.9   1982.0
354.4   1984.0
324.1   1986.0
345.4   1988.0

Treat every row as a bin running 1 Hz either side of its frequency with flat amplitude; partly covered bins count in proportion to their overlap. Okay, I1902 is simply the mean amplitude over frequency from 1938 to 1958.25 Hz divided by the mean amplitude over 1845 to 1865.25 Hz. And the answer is 1.48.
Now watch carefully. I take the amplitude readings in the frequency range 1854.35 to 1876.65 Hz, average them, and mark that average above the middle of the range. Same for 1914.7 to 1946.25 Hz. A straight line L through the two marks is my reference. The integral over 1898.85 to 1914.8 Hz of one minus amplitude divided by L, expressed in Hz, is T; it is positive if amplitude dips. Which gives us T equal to 3.9 Hz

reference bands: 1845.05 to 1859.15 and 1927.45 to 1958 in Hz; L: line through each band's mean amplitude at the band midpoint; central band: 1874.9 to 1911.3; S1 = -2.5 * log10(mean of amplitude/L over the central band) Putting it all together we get 0.18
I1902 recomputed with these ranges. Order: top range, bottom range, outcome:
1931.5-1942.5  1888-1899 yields 2.53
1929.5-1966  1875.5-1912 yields 1.52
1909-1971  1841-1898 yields 1.40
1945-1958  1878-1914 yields 1.43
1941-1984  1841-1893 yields 1.24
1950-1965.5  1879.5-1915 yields 1.38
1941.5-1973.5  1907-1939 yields 0.90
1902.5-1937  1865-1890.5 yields 1.16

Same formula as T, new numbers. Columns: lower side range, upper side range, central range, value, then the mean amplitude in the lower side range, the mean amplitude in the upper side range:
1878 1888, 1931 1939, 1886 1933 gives 8.9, 287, 464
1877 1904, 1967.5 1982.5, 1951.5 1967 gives -1.4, 238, 344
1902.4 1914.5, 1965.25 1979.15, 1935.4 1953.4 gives -3.9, 317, 348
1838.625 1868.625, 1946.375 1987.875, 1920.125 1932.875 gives -4.2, 272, 351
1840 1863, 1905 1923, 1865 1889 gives -4.2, 250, 355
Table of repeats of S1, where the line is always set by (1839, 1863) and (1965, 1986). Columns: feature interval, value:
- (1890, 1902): 0.43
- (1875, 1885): -0.23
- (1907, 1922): -0.20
